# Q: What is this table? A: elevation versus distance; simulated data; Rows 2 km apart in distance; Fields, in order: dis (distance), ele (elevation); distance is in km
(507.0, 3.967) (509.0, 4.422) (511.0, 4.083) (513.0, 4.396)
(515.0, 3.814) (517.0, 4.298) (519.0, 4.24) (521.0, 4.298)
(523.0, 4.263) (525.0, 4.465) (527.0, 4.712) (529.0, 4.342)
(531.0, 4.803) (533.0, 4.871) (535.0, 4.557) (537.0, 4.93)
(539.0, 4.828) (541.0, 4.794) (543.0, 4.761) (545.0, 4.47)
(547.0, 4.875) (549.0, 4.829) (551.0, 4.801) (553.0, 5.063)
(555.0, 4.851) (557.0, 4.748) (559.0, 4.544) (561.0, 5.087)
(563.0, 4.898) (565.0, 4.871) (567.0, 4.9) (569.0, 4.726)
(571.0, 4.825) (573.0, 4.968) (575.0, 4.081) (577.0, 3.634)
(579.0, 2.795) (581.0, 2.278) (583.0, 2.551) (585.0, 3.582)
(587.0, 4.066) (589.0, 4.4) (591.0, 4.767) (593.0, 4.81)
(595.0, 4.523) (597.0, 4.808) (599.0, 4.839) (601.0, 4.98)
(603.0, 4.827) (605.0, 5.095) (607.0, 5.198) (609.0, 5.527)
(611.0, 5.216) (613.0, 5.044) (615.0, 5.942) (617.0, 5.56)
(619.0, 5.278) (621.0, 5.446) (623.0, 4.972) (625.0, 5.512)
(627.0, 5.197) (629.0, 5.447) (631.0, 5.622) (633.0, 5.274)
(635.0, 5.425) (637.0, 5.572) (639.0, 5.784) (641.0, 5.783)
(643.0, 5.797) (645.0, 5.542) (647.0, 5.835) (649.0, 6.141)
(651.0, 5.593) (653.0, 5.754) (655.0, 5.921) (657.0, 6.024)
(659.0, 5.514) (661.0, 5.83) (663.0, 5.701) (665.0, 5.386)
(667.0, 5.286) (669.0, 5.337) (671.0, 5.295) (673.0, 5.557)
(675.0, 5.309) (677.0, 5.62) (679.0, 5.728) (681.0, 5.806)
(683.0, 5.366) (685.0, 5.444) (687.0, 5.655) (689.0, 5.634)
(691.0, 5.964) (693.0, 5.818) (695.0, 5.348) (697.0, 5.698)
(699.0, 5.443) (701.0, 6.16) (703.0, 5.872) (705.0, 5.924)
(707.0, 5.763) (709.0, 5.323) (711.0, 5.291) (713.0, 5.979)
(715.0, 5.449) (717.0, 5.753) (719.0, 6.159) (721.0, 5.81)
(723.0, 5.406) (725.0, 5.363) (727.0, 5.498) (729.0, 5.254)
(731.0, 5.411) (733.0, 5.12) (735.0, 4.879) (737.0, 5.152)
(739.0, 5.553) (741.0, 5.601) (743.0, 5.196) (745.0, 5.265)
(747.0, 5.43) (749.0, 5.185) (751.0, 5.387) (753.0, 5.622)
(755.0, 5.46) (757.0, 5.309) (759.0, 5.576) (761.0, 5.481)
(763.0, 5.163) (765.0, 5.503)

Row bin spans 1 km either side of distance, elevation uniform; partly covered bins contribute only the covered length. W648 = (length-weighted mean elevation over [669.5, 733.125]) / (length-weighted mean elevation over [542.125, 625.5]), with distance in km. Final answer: 1.20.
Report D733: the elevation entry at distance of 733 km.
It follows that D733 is 5.12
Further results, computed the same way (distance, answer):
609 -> 5.527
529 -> 4.342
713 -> 5.979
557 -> 4.748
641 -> 5.783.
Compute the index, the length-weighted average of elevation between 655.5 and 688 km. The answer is 5.56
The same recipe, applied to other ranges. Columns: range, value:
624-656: 5.64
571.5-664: 5.05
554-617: 4.58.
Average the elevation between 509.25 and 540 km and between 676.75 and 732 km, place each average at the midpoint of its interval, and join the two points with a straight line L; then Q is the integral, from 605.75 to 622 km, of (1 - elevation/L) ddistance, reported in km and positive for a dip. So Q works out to -1.1 km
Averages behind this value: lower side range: 4.46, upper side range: 5.64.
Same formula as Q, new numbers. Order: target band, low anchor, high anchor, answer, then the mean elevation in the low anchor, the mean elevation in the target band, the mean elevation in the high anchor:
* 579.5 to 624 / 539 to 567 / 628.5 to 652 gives 5.1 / 4.82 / 4.69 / 5.66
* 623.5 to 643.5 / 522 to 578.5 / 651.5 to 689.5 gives -0.8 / 4.68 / 5.52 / 5.59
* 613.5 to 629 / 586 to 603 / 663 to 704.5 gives -1.5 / 4.66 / 5.41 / 5.59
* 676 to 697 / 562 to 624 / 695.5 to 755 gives -1.6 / 4.63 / 5.64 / 5.51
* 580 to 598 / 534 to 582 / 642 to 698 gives 3.3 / 4.55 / 3.98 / 5.64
